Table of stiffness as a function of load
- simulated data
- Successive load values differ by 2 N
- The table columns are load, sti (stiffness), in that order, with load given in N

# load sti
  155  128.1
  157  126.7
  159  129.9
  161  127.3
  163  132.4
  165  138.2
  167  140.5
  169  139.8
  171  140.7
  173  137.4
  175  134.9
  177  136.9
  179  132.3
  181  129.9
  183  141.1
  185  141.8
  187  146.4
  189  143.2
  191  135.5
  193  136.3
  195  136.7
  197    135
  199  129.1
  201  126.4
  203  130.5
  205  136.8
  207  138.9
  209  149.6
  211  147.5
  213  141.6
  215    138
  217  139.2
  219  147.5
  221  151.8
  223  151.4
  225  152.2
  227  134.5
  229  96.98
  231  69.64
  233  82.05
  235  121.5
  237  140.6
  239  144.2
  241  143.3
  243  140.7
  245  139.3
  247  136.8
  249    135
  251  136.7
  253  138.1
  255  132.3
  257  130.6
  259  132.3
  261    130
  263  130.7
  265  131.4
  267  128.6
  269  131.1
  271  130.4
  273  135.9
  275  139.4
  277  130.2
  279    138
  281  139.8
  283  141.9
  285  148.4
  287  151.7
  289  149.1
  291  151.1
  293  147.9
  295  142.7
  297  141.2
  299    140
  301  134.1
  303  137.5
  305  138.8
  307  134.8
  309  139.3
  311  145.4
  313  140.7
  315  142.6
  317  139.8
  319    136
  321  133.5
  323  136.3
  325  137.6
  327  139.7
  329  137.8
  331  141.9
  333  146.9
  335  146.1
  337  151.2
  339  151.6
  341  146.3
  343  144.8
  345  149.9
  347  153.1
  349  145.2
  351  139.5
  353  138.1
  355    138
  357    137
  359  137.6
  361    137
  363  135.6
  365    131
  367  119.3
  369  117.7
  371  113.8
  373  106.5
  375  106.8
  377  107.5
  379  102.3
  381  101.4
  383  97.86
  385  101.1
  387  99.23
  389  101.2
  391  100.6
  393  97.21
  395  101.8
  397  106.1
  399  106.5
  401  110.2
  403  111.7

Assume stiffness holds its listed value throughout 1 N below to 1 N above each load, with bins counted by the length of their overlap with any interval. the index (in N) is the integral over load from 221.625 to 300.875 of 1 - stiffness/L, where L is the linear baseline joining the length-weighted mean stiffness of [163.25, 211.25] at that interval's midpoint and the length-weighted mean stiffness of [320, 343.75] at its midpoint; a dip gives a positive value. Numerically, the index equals 3.31 N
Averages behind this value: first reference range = 137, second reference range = 143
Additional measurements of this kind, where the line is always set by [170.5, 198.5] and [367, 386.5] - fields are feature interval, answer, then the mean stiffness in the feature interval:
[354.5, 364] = -2.4 N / 137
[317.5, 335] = -3.7 N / 139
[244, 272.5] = -1.7 N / 133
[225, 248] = 0.9 N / 124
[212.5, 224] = -1.1 N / 145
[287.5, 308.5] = -4.0 N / 142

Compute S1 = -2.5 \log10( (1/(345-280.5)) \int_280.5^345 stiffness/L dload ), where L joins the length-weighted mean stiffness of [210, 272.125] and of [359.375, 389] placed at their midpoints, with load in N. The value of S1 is -0.17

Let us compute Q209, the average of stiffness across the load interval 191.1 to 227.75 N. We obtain 140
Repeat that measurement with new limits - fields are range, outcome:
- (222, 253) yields 129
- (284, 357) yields 143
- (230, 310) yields 135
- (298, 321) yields 139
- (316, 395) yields 128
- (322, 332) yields 139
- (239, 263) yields 136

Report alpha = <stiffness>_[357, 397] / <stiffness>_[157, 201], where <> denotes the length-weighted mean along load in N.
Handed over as 0.82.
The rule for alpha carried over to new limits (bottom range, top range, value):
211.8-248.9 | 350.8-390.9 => 0.89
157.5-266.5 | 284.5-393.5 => 0.99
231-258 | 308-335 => 1.08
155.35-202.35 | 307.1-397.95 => 0.95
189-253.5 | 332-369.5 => 1.05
